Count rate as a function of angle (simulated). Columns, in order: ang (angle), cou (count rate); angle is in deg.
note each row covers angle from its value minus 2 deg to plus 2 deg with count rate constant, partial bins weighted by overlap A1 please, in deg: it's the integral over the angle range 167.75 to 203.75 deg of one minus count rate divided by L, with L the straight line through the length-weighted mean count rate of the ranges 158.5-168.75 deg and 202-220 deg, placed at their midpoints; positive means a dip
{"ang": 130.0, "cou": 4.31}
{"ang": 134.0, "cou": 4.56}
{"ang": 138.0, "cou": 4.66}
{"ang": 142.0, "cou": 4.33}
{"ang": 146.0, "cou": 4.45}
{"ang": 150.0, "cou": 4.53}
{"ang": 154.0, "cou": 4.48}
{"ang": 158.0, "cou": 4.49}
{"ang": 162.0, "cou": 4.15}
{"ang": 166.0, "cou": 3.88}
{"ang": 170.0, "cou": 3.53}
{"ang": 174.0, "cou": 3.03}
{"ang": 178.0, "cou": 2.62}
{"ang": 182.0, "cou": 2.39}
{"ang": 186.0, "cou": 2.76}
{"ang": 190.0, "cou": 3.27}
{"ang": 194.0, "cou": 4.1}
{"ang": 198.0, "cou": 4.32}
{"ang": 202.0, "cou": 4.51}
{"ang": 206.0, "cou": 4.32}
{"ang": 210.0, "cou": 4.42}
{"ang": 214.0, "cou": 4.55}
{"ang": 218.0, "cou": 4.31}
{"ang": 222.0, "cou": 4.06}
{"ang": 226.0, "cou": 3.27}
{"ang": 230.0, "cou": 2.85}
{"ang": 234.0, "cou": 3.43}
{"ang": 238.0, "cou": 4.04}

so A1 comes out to 7.16 deg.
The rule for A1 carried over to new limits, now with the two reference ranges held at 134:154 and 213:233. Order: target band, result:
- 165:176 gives 2.1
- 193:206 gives -1.2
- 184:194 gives 2.1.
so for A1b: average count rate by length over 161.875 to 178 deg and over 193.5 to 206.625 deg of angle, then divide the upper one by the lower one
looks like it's 1.25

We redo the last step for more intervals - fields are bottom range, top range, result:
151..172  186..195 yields 0.83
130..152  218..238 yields 0.79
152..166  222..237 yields 0.78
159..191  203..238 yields 1.21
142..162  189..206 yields 0.93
